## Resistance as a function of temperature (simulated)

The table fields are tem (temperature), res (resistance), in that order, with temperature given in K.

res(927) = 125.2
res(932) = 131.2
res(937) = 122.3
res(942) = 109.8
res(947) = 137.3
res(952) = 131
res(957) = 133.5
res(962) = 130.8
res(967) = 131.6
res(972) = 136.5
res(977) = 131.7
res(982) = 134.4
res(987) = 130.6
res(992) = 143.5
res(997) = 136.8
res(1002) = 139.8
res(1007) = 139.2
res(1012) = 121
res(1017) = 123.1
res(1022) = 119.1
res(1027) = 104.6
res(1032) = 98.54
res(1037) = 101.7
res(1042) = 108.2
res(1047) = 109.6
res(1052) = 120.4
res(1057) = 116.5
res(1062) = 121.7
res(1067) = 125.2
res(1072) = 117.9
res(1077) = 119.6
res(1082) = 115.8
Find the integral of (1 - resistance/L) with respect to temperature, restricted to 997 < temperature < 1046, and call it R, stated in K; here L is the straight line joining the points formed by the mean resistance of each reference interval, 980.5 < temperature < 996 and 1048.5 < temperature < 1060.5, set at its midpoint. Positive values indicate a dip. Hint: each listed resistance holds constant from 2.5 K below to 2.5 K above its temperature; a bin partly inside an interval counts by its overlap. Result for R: 3.6 K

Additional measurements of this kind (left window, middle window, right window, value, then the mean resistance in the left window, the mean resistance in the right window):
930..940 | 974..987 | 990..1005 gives 0.32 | 126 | 140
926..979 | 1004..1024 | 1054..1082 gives -0.30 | 129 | 120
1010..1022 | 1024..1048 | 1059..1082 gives 3.28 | 121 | 120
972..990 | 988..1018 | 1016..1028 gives -2.48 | 133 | 116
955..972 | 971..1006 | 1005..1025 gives -2.06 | 133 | 125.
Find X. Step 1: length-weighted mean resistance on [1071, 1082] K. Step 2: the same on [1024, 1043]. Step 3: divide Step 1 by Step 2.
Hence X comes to 1.1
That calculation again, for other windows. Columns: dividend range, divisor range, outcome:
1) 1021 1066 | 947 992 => 0.83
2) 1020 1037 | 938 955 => 0.84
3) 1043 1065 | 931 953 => 0.93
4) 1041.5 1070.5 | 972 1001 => 0.87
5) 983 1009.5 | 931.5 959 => 1.08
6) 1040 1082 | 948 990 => 0.88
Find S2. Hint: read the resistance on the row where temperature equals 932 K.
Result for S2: 131.2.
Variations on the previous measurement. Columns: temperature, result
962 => 130.8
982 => 134.4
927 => 125.2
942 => 109.8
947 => 137.3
